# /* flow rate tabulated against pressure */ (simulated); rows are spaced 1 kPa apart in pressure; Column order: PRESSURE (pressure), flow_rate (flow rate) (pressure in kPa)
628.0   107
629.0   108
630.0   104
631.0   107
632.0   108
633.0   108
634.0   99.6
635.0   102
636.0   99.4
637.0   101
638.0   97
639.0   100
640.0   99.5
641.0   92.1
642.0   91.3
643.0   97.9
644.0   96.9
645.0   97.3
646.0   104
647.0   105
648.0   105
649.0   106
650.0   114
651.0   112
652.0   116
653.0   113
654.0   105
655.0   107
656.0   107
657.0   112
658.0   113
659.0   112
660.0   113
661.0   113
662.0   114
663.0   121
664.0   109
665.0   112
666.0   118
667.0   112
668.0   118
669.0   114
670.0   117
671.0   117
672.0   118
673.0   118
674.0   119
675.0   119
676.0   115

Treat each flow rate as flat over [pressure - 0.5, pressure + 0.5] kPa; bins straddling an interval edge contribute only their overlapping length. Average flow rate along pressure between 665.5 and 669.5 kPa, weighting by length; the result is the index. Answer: 116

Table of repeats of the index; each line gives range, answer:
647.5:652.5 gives 111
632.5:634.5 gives 104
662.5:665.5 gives 114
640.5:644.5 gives 94.5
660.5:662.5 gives 114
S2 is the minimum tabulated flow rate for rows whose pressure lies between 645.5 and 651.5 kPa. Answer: 104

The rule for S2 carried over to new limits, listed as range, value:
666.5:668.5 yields 112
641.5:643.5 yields 91.3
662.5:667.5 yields 109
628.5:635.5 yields 99.6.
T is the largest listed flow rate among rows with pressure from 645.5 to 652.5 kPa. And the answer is 116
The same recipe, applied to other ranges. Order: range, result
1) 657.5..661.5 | 113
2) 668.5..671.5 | 117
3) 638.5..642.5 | 100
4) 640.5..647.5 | 105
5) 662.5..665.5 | 121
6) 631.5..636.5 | 108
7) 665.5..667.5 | 118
